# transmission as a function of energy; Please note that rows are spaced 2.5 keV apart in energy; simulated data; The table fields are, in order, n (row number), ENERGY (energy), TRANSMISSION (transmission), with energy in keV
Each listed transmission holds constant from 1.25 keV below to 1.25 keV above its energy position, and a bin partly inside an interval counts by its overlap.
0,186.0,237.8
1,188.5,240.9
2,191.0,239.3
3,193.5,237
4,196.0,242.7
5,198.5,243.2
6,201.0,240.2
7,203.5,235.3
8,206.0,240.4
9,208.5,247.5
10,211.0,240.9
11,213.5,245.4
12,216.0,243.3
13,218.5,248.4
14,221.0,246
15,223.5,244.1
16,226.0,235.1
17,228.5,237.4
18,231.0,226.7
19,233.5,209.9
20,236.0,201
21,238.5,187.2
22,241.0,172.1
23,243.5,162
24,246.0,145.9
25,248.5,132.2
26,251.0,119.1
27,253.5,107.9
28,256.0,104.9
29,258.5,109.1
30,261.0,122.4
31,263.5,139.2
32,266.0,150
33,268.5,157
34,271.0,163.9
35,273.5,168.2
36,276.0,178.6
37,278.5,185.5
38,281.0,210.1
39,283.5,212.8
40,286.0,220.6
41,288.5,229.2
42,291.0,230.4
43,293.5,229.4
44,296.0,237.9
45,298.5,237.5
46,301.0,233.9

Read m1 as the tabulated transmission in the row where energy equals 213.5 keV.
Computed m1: 245.4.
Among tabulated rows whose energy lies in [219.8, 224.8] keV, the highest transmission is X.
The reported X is 246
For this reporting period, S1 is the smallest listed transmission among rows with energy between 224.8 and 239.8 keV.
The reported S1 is 187.2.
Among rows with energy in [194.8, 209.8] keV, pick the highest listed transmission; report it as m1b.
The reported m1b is 247.5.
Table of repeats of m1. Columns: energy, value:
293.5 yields 229.4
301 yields 233.9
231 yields 226.7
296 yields 237.9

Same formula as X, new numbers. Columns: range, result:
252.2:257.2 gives 107.9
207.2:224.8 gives 248.4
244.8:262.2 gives 145.9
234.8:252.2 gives 201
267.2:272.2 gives 163.9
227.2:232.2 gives 237.4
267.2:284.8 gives 212.8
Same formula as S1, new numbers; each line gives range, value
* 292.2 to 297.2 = 229.4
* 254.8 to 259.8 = 104.9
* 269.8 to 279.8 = 163.9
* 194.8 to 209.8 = 235.3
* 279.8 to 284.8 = 210.1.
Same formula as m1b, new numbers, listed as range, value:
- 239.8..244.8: 172.1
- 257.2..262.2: 122.4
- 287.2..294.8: 230.4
